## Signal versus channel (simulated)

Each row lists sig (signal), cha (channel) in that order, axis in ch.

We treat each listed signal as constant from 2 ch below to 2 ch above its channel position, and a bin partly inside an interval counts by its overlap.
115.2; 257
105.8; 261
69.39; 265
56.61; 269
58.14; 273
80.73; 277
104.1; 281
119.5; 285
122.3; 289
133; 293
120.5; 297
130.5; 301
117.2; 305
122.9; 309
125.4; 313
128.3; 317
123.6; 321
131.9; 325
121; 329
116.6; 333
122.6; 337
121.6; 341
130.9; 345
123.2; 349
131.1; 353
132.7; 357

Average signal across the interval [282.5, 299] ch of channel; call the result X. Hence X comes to 123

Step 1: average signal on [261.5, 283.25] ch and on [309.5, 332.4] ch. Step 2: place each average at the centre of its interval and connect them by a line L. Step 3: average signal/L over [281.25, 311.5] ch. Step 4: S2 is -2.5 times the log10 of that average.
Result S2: -0.22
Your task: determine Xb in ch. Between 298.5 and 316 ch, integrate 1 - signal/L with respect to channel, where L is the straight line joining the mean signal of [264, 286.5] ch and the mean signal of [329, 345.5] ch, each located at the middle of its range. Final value -3.8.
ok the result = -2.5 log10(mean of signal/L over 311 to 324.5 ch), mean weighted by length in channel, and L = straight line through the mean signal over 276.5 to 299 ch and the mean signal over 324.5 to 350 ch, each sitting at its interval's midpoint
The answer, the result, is -0.05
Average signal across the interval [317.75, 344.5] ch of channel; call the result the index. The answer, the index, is 124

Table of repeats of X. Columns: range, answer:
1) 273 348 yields 119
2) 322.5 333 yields 124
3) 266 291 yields 89.4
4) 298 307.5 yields 123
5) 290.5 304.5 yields 127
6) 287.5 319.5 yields 125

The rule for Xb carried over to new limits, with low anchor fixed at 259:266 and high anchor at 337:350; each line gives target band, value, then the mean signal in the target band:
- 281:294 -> -2.59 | 121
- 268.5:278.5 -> 3.09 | 65.7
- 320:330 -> -0.78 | 126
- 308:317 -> -1.09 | 125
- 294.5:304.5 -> -1.75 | 125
